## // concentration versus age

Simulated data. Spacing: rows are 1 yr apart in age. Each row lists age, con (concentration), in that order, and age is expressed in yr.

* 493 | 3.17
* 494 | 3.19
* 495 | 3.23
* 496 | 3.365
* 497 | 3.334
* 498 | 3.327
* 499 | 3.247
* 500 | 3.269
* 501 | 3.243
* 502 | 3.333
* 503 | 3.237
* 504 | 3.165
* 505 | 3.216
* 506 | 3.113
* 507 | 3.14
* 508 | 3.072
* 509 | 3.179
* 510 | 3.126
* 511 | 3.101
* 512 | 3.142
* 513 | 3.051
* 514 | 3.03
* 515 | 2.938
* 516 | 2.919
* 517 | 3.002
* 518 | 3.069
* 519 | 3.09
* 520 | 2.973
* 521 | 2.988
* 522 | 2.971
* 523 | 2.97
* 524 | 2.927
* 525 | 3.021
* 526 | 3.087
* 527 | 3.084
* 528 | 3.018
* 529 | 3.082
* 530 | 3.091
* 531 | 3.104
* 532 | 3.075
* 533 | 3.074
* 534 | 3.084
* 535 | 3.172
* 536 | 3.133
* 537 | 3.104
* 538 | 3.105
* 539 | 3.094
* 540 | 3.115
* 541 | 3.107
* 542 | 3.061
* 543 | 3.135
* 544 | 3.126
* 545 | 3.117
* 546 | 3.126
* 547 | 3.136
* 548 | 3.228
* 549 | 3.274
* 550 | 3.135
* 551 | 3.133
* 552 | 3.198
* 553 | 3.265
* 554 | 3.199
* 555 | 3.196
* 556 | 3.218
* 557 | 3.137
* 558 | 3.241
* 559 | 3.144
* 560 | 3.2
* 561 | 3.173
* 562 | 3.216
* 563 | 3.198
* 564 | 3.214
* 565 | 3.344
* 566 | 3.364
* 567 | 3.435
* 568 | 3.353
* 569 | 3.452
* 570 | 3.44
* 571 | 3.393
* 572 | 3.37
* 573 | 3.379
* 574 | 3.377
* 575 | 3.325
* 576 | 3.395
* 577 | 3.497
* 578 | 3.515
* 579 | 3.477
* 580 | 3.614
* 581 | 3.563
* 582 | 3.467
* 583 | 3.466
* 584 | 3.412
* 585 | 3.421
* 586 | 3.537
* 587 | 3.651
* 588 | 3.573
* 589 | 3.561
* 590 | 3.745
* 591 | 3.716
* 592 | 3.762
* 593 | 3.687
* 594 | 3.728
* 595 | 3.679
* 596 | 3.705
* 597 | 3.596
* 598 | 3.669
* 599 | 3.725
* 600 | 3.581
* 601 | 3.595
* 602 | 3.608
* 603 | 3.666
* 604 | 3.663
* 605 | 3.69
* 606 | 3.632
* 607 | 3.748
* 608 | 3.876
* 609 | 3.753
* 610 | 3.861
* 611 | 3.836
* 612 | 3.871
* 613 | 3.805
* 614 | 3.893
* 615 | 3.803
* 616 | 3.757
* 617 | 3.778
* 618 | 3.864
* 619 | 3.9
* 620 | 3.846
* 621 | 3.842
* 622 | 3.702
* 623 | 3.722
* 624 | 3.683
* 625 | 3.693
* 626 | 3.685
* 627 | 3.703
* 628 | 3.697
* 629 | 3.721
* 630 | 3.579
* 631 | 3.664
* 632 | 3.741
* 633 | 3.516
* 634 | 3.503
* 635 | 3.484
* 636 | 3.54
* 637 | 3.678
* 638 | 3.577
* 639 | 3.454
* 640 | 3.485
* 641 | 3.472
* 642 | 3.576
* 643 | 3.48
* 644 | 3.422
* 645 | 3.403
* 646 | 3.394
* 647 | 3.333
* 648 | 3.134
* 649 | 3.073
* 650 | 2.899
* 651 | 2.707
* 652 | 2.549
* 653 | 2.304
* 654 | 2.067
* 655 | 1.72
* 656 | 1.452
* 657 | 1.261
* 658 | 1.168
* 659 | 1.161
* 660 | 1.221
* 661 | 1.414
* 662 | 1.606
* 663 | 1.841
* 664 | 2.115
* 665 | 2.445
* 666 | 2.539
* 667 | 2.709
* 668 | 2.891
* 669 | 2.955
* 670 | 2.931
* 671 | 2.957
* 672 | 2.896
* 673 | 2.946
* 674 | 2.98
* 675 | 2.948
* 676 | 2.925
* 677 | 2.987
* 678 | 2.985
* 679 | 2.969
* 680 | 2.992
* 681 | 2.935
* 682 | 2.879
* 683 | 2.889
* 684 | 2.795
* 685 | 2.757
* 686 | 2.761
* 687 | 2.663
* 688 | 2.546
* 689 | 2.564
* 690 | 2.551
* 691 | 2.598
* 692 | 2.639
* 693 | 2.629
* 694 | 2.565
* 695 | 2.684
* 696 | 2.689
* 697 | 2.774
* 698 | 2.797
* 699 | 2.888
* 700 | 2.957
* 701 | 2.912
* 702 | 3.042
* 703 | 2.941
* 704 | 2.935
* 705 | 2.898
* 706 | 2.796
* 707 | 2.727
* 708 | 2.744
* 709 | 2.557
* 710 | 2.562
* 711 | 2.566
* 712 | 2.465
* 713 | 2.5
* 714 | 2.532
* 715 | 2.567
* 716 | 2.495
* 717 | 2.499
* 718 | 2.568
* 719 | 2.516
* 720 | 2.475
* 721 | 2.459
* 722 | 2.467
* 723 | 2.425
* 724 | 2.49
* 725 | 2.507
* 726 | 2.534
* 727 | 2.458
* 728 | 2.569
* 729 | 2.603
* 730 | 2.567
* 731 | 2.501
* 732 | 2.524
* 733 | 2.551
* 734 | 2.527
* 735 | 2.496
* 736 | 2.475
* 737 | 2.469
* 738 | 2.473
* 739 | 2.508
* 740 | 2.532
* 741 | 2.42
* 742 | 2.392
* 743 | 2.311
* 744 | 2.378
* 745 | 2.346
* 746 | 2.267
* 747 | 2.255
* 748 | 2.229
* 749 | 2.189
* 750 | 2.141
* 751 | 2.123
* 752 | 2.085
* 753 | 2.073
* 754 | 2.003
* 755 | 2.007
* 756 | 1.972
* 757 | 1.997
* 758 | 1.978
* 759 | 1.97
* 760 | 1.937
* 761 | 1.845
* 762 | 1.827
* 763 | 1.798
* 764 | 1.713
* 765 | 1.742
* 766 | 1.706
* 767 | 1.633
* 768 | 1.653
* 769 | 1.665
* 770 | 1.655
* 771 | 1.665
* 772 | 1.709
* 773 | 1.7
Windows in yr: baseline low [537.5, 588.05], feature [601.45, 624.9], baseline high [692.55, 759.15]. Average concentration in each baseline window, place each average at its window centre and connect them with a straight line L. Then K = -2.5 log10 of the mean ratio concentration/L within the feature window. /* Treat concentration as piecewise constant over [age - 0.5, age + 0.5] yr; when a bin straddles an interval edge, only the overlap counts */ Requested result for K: -0.23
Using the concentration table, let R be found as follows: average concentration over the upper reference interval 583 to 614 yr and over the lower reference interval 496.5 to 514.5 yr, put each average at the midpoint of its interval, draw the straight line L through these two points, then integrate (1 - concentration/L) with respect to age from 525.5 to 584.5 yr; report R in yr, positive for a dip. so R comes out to 3.6 yr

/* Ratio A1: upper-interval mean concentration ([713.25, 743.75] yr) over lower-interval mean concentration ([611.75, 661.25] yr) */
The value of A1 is 0.8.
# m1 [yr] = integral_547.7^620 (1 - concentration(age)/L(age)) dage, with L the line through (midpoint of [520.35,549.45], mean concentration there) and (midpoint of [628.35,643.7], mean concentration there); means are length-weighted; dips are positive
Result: -4.2 yr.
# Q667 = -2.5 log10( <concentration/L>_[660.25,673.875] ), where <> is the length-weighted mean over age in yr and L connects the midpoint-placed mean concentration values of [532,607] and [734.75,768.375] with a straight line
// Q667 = 0.09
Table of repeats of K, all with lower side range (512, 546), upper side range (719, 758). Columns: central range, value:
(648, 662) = 0.33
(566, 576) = -0.16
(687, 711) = -0.10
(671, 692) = -0.11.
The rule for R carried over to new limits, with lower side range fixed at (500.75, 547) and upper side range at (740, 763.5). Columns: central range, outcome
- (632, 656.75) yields -4.8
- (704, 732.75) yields -3.8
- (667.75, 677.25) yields -1.9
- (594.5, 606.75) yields -3.9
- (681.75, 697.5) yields -2.0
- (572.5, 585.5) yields -2.7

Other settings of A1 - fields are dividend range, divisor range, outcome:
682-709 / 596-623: 0.74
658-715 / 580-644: 0.72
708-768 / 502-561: 0.74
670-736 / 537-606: 0.79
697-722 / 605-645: 0.73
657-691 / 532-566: 0.80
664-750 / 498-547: 0.85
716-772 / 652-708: 0.87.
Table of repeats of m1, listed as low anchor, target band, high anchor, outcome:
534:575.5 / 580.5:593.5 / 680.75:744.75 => -2.03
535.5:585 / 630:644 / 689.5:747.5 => -2.91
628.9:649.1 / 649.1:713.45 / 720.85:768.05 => 8.50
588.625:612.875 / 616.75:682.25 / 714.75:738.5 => 5.37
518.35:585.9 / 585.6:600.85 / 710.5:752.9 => -3.11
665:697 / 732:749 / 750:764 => -2.09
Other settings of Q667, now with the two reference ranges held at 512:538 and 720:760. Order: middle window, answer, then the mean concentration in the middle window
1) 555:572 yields -0.13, 3.28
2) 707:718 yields -0.06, 2.56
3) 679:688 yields -0.12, 2.83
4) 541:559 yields -0.07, 3.17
